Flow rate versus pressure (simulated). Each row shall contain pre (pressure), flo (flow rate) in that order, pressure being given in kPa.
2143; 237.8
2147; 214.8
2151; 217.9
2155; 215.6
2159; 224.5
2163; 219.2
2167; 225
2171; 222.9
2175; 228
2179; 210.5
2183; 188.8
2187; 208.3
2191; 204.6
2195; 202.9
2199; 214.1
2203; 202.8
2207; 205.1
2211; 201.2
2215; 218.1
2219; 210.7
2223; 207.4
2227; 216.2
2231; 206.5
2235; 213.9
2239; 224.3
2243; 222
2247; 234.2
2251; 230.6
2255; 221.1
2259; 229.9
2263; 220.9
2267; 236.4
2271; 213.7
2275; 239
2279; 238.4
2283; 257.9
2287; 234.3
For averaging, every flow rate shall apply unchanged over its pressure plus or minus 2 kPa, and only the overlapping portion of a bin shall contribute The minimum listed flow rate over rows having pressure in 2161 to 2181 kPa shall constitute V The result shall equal 210.5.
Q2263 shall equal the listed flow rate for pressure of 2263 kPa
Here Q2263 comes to 220.9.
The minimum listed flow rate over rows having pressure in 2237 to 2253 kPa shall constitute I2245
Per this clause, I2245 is 222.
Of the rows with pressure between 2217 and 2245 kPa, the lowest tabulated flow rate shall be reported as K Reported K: 206.5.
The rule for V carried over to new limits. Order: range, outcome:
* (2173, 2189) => 188.8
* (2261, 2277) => 213.7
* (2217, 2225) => 207.4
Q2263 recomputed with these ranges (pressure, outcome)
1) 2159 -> 224.5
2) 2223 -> 207.4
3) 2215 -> 218.1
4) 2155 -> 215.6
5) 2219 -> 210.7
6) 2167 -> 225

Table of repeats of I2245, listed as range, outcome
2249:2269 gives 220.9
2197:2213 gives 201.2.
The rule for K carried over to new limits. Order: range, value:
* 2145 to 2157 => 214.8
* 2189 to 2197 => 202.9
